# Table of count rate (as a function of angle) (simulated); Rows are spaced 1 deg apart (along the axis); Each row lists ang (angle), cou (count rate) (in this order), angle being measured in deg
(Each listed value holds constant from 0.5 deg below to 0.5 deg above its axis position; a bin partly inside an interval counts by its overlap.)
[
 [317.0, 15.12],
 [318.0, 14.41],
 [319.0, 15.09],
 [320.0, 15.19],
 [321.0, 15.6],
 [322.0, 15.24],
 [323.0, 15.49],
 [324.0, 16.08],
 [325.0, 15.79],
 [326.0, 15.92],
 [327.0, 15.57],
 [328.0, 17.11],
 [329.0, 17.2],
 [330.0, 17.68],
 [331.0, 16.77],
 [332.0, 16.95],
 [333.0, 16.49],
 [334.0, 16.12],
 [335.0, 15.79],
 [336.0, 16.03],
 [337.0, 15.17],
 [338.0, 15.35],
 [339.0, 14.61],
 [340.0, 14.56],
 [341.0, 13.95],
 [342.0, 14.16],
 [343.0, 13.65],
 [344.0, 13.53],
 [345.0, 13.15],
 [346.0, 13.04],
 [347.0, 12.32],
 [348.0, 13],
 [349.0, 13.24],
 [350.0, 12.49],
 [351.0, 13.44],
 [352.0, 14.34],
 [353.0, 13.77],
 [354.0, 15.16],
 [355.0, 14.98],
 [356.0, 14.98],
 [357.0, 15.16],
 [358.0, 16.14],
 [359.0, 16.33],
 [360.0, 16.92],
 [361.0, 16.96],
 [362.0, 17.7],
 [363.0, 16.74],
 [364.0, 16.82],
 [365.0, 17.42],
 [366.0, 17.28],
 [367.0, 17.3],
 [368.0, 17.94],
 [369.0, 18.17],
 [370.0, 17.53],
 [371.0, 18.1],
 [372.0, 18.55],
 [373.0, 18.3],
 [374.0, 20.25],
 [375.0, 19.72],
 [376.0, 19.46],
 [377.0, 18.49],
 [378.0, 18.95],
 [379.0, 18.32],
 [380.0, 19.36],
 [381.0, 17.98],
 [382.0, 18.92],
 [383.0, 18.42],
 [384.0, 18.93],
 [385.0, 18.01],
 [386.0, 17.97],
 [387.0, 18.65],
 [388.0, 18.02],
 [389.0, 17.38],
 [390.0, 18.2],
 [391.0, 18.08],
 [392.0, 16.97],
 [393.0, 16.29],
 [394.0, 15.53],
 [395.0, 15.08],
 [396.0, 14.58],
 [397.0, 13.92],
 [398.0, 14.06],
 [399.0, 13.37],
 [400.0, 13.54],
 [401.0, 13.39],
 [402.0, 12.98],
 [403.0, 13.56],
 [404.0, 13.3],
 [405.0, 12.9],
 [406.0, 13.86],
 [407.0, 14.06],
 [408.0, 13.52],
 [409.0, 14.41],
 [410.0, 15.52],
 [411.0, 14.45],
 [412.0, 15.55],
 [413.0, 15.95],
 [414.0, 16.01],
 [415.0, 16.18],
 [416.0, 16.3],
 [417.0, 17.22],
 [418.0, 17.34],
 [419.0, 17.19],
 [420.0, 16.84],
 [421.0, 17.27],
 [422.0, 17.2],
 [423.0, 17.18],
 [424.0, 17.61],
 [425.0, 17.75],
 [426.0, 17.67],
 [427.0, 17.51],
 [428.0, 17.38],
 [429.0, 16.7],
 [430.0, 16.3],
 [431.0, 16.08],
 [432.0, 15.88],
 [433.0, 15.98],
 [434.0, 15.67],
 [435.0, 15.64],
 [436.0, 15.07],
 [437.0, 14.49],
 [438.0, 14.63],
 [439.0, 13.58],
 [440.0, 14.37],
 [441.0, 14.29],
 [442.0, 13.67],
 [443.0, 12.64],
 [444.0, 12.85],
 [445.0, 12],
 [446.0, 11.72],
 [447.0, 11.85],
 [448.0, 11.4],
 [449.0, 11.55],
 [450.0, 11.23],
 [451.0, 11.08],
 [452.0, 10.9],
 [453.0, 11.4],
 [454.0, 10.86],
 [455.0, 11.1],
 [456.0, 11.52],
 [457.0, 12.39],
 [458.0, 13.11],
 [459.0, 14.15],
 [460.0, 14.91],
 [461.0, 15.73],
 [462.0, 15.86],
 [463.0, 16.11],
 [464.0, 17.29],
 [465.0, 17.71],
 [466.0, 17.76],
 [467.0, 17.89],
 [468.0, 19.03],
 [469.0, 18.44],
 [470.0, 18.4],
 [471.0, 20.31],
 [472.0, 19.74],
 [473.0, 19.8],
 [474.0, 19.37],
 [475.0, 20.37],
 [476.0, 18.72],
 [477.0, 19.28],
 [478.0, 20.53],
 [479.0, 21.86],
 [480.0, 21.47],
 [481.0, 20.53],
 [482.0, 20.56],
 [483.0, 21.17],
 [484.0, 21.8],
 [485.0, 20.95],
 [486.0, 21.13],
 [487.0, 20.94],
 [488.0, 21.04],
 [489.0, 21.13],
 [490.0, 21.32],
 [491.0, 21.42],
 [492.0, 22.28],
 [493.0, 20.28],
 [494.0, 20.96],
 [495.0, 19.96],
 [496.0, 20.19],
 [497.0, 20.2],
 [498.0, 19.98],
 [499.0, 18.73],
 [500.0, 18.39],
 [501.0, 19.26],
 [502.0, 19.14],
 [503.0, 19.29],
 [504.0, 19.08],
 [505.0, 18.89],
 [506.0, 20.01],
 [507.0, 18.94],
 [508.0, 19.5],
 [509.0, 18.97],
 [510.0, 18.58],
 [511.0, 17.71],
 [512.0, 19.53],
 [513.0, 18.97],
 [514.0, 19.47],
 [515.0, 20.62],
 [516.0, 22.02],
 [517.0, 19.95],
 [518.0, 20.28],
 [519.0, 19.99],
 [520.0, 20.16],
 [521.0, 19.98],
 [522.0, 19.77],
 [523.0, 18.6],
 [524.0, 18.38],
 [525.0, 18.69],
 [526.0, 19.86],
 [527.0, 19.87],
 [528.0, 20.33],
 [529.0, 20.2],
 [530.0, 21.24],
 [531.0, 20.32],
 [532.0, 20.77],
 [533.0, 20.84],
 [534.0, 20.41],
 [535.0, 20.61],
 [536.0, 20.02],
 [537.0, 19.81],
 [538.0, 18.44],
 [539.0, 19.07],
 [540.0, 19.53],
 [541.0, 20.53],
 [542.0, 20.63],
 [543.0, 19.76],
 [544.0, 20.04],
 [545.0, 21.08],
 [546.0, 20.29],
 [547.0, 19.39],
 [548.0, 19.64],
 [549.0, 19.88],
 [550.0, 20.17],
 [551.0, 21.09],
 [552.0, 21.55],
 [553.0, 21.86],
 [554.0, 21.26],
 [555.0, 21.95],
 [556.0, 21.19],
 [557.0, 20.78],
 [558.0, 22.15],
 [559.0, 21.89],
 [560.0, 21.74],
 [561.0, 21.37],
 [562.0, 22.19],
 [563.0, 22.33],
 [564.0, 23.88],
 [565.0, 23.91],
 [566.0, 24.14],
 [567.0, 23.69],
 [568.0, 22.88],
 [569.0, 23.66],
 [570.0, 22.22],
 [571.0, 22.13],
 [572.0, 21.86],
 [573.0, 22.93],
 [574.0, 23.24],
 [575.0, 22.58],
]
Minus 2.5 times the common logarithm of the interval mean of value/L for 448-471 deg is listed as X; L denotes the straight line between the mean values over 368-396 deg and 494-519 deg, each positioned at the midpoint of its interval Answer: 0.290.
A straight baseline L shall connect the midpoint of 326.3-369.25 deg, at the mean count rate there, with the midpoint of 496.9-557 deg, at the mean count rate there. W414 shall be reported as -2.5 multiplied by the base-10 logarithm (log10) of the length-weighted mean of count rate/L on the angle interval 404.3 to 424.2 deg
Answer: 0.089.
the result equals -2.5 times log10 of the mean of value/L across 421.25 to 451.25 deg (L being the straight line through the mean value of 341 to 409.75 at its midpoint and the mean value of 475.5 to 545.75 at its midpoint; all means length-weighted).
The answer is 0.203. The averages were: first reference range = 16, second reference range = 20.1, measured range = 14.8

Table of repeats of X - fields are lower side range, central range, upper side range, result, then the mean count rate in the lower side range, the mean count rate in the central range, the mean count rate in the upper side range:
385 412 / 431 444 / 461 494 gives 0.19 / 15.2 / 14.6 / 19.8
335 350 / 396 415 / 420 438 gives 0.12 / 14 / 14.2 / 16.5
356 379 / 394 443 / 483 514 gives 0.21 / 17.7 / 15.3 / 20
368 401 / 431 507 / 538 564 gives 0.13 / 17.4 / 17.1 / 20.9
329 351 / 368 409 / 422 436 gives -0.06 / 14.7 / 16.7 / 16.7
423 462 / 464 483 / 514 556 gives -0.21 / 14.1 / 19.5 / 20.2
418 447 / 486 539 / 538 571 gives -0.03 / 15.5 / 19.9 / 21.4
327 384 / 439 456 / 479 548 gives 0.46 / 16.3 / 12.1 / 20.1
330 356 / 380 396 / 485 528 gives -0.10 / 14.6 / 17.6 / 19.9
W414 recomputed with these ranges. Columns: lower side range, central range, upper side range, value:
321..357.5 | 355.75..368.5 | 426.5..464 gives -0.142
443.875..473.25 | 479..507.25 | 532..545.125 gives -0.202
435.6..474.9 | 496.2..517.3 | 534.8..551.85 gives -0.093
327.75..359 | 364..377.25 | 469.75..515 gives -0.158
